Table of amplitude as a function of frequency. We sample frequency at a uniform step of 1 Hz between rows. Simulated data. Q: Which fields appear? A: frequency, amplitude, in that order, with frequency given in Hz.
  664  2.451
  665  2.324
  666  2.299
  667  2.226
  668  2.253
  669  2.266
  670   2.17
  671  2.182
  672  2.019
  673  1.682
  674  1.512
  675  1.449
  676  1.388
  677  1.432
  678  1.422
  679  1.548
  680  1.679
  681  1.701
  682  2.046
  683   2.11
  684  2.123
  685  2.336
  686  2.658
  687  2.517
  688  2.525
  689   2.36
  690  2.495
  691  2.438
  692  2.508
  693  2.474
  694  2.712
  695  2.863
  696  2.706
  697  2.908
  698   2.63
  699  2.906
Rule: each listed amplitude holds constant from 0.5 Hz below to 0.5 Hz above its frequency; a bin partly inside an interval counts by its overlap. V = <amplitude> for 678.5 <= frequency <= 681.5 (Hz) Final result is 1.64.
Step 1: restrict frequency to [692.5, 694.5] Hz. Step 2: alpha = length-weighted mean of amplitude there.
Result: 2.59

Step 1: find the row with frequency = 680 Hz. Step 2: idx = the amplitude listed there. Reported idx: 1.679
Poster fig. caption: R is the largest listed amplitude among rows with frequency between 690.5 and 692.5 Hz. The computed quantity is 2.508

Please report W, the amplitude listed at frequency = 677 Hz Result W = 1.432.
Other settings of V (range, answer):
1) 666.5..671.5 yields 2.22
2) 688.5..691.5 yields 2.43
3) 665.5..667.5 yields 2.26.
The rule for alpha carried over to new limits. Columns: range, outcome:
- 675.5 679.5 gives 1.45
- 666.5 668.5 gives 2.24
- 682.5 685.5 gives 2.19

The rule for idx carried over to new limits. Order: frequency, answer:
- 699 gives 2.906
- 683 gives 2.11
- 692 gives 2.508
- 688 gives 2.525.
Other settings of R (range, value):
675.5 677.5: 1.432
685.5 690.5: 2.658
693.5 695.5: 2.863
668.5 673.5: 2.266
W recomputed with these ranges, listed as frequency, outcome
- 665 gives 2.324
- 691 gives 2.438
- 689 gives 2.36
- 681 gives 1.701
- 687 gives 2.517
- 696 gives 2.706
